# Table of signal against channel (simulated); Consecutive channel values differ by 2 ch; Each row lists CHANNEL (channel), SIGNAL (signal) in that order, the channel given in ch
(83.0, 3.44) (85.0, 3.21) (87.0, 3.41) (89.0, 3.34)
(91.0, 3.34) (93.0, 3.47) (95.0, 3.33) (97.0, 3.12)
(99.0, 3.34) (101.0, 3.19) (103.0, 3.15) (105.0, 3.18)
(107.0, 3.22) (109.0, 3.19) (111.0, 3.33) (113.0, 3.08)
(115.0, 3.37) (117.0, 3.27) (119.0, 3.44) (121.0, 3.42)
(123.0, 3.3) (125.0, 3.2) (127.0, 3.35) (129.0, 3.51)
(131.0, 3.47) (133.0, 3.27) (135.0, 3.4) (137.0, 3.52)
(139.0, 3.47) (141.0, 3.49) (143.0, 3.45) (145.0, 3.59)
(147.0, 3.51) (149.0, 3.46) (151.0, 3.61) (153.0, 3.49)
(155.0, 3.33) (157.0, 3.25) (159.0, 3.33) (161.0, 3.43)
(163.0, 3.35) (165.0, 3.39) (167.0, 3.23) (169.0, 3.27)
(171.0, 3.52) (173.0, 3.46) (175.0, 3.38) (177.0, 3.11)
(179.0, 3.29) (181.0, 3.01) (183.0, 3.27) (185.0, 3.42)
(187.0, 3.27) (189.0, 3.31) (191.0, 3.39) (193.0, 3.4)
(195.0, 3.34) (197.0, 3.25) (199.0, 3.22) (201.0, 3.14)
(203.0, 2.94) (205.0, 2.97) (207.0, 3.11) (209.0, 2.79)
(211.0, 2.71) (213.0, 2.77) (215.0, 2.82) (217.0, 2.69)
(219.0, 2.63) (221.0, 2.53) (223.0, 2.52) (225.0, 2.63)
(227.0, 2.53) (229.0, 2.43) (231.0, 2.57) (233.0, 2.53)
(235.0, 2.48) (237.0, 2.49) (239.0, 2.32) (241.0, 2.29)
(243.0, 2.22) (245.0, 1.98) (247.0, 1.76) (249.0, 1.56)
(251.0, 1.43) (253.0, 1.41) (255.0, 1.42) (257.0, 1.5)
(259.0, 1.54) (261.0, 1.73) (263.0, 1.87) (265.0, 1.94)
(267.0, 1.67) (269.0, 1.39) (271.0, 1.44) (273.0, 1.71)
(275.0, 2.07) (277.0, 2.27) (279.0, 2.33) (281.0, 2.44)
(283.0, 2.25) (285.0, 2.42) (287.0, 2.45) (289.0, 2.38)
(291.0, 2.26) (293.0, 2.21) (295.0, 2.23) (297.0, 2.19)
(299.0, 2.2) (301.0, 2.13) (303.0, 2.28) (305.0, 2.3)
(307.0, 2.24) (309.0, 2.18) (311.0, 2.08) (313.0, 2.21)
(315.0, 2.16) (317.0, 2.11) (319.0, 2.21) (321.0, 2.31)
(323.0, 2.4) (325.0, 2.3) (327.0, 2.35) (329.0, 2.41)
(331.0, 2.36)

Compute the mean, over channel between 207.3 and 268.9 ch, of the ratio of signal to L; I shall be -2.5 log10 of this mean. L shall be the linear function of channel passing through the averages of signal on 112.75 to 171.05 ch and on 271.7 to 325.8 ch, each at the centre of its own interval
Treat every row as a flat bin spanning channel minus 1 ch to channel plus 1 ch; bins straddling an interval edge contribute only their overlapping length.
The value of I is 0.23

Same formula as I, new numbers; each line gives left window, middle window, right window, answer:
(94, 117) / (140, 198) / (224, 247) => -0.20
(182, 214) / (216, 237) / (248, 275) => -0.05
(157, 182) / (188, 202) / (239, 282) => -0.14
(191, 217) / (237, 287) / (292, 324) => 0.33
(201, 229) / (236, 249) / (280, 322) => 0.21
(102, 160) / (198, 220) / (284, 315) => -0.01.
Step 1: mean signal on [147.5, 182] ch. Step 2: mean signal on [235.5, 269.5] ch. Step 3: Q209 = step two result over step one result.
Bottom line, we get 0.54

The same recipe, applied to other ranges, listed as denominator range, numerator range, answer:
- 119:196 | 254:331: 0.62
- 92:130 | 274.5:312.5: 0.69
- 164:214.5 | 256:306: 0.64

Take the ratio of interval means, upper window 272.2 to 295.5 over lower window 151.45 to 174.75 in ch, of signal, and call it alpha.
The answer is 0.67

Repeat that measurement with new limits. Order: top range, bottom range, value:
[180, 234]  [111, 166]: 0.86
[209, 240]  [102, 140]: 0.78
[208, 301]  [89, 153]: 0.65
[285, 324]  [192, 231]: 0.79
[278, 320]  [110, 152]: 0.66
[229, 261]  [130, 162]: 0.57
